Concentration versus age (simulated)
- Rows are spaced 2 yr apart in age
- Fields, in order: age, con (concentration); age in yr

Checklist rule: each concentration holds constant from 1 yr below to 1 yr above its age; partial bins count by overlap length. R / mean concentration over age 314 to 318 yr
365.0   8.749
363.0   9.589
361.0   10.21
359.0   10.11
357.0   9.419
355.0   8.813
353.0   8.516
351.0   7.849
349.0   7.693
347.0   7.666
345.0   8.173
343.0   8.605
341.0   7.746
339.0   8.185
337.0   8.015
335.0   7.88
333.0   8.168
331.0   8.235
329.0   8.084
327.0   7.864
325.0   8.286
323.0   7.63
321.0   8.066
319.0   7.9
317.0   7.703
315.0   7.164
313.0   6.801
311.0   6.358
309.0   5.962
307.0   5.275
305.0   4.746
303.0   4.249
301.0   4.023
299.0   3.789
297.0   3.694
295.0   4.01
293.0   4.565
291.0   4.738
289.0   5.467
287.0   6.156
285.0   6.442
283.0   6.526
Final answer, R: 7.43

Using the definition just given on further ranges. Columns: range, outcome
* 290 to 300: 4.16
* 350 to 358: 8.65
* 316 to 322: 7.89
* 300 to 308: 4.57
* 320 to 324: 7.85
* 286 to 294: 5.23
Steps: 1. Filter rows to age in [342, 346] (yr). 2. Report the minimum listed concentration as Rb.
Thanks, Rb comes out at 8.173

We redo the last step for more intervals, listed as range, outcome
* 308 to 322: 5.962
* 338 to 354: 7.666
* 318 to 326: 7.63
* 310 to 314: 6.358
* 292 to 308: 3.694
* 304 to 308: 4.746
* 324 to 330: 7.864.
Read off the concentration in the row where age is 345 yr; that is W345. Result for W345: 8.173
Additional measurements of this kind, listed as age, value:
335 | 7.88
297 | 3.694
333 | 8.168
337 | 8.015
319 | 7.9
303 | 4.249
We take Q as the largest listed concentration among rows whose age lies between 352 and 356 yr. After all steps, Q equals 8.813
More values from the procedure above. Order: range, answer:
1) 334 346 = 8.605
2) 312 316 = 7.164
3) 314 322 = 8.066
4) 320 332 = 8.286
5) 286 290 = 6.156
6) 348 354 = 8.516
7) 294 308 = 5.275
